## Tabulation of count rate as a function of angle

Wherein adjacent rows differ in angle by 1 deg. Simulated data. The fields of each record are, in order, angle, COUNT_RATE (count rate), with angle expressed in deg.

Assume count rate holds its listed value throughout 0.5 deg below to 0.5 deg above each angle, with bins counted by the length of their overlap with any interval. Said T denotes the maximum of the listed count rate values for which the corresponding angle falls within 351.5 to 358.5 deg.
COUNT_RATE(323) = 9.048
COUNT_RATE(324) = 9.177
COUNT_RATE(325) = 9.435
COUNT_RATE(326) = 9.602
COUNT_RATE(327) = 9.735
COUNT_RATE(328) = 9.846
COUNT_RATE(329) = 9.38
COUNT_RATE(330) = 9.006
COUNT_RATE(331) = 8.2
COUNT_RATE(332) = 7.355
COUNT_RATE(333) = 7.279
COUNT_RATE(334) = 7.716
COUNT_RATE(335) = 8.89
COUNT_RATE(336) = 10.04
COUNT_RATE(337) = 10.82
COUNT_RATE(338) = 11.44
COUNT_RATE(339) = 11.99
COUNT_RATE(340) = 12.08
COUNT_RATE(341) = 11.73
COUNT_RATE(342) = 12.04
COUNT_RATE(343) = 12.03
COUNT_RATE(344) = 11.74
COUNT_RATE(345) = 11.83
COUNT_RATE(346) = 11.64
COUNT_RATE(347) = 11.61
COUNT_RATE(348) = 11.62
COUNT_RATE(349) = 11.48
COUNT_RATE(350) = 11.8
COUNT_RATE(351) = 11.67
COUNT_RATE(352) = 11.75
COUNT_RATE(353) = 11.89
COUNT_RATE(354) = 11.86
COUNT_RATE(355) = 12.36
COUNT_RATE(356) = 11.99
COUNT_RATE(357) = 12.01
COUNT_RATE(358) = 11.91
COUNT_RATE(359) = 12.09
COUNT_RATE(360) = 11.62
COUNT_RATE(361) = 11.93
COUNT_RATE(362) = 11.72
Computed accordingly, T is 12.36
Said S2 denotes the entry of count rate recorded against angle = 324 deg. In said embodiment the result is 9.177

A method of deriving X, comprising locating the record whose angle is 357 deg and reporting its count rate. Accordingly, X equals 12.01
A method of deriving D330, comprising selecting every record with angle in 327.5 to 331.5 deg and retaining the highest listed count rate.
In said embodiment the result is 9.846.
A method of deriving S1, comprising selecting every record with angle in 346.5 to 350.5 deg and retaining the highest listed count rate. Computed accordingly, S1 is 11.8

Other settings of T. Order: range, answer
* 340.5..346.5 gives 12.04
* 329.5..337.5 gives 10.82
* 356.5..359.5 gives 12.09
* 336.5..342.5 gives 12.08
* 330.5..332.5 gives 8.2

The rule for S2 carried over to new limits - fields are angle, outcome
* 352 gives 11.75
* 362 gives 11.72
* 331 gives 8.2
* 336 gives 10.04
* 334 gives 7.716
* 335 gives 8.89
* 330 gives 9.006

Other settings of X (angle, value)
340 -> 12.08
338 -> 11.44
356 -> 11.99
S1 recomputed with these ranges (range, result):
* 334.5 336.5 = 10.04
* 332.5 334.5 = 7.716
